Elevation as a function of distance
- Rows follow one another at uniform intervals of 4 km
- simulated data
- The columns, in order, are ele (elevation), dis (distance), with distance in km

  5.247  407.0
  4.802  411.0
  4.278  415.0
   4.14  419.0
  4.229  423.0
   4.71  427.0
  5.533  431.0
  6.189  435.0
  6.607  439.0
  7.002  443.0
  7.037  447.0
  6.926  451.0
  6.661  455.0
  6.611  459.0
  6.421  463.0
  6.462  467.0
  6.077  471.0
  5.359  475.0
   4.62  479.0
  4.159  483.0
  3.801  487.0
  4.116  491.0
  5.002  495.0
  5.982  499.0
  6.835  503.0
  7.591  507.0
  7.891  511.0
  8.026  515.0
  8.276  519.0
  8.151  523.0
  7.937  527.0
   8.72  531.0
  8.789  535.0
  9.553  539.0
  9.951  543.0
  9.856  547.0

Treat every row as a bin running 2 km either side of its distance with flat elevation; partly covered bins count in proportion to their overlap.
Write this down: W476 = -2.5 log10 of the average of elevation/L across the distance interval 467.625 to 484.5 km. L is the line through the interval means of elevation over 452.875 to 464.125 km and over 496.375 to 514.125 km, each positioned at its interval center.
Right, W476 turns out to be 0.28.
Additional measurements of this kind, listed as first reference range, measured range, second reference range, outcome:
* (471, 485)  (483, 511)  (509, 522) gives 0.18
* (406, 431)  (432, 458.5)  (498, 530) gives -0.22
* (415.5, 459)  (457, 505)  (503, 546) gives 0.29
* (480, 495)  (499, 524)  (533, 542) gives -0.16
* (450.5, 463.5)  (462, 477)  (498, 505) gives 0.09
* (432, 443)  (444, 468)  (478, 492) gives -0.21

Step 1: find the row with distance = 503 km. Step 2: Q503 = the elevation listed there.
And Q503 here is 6.835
